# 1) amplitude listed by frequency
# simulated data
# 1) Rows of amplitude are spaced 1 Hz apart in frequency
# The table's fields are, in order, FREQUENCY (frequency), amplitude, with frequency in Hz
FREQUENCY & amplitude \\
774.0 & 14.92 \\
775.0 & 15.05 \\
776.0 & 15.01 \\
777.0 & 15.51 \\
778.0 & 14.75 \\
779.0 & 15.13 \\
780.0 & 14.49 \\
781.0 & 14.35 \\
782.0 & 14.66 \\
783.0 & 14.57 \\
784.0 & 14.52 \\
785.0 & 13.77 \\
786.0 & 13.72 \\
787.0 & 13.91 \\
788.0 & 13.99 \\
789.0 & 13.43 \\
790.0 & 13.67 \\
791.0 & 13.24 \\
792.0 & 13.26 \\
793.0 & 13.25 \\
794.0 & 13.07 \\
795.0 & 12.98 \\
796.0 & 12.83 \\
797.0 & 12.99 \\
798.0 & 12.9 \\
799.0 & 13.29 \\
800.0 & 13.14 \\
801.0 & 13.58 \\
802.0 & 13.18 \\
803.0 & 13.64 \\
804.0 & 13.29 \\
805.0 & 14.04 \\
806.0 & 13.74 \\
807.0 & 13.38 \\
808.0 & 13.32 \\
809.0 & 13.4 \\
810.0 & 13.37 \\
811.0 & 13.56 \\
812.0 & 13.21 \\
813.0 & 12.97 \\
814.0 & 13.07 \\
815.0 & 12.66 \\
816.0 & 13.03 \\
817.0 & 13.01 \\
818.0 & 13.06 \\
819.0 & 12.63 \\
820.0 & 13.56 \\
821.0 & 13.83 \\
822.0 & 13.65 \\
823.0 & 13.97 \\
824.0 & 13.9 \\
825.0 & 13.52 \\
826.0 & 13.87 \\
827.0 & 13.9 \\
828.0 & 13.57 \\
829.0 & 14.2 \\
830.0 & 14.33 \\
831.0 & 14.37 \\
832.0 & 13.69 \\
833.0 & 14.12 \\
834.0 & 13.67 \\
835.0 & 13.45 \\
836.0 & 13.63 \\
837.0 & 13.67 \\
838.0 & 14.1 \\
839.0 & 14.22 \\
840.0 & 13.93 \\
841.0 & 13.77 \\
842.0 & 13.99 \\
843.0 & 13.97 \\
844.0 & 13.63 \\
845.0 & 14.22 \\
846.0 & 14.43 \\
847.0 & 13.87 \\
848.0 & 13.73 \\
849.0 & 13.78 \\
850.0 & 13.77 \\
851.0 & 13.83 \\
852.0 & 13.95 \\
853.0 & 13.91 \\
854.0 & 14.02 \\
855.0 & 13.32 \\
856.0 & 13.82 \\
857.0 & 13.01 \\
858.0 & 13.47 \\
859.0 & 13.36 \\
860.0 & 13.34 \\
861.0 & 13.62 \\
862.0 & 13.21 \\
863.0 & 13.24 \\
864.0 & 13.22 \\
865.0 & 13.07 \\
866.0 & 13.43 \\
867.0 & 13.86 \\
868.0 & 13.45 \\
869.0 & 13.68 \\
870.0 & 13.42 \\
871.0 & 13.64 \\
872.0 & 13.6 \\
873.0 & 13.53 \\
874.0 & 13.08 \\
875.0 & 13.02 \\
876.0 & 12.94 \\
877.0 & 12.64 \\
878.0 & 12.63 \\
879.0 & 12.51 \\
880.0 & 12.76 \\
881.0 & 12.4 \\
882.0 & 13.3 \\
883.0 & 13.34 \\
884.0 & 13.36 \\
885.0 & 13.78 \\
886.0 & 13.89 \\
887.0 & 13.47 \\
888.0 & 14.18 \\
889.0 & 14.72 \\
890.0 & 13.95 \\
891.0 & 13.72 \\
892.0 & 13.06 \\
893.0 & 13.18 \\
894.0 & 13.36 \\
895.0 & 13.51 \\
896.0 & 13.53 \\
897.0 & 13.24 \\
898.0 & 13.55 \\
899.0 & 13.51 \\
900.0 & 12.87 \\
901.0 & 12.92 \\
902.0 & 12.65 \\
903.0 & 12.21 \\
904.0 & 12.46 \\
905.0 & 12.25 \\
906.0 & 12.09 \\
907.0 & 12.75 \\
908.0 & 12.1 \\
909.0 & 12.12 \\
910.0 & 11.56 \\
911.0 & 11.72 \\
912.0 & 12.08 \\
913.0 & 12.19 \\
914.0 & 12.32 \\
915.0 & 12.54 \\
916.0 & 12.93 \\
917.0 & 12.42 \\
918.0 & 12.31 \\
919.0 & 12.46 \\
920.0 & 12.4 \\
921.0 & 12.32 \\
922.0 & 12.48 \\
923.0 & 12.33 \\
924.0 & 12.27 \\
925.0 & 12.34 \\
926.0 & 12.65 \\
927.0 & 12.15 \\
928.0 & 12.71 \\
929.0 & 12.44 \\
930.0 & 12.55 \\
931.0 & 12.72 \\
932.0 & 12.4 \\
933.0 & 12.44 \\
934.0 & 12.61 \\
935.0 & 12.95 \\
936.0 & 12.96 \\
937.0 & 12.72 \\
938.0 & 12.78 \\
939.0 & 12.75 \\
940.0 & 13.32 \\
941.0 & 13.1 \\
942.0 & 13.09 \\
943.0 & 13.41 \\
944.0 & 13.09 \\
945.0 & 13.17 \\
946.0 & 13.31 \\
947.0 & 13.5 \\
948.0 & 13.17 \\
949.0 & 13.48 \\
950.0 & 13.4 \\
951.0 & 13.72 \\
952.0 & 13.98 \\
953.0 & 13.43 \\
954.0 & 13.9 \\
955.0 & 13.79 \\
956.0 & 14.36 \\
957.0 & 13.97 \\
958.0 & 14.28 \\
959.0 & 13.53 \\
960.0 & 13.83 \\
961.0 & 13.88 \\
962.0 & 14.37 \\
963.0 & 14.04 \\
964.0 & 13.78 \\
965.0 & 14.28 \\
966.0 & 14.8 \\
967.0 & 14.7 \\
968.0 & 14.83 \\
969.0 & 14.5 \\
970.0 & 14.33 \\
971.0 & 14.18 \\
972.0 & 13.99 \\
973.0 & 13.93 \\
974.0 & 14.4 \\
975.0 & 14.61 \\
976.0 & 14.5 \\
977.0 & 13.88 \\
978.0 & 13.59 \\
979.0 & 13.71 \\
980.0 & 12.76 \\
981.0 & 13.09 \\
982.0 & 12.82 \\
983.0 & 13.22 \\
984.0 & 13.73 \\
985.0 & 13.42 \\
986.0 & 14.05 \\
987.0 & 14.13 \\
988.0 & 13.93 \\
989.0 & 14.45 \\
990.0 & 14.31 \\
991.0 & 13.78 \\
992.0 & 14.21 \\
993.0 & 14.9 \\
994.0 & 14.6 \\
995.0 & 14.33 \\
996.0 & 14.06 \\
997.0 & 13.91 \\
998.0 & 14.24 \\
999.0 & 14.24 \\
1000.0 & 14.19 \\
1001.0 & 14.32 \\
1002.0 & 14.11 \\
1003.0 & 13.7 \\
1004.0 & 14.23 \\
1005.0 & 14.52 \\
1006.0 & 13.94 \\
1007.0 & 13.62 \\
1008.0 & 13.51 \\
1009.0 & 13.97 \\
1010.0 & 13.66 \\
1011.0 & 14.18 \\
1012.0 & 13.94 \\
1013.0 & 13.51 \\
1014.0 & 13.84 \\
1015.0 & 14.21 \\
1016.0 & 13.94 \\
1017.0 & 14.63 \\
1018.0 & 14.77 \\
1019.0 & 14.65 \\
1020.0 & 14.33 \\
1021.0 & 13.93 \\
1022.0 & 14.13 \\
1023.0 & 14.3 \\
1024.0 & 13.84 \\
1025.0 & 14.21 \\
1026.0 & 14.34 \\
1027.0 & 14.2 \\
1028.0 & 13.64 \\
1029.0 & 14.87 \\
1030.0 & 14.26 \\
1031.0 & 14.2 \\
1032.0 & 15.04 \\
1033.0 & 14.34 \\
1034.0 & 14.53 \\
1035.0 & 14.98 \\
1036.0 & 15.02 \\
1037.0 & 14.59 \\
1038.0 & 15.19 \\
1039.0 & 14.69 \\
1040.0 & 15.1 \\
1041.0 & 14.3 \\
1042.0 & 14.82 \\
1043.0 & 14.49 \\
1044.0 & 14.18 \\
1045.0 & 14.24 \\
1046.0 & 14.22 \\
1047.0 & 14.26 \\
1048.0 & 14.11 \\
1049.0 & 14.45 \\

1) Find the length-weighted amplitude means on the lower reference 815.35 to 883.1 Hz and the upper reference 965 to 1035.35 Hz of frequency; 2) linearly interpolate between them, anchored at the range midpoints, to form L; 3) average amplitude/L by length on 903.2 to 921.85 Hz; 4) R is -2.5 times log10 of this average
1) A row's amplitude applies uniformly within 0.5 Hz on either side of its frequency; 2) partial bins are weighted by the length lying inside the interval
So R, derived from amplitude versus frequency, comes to 0.13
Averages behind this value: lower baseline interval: 13.6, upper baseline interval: 14.1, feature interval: 12.3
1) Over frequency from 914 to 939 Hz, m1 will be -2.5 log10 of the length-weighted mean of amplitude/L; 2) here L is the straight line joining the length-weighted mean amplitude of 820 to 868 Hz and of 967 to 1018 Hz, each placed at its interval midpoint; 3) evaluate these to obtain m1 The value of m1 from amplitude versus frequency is 0.11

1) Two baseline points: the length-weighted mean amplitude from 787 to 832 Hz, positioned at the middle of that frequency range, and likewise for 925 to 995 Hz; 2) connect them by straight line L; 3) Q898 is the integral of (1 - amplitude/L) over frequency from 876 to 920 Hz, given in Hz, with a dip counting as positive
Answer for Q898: 2.1 Hz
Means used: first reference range 13.4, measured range 12.9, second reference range 13.6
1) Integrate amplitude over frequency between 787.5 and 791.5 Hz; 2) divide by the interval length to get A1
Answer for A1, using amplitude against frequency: 13.6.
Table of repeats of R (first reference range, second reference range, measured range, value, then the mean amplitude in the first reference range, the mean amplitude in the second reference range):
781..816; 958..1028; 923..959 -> 0.06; 13.5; 14.1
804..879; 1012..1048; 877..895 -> 0.03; 13.6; 14.4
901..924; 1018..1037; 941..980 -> -0.06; 12.3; 14.4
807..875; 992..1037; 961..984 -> 0.01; 13.6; 14.2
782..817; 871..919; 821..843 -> -0.05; 13.4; 12.9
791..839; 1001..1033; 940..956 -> 0.04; 13.5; 14.1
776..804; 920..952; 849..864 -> -0.02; 13.8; 12.9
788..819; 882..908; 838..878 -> -0.03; 13.3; 13.2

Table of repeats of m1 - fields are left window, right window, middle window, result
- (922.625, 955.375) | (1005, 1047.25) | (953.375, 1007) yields -0.04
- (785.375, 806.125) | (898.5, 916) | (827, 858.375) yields -0.07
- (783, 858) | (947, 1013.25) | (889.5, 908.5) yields 0.06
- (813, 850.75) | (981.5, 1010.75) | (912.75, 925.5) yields 0.12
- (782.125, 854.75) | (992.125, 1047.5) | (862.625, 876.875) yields 0.04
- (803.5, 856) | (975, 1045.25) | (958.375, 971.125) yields -0.02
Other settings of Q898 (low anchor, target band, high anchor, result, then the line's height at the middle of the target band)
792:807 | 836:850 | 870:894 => -0.6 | 13.3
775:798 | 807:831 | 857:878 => 0.4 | 13.7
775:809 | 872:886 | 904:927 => -0.4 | 12.7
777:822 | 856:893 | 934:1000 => 0.8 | 13.7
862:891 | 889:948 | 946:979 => 4.0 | 13.7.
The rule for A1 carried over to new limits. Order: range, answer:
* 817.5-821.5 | 13.3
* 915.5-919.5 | 12.5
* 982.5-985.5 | 13.5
